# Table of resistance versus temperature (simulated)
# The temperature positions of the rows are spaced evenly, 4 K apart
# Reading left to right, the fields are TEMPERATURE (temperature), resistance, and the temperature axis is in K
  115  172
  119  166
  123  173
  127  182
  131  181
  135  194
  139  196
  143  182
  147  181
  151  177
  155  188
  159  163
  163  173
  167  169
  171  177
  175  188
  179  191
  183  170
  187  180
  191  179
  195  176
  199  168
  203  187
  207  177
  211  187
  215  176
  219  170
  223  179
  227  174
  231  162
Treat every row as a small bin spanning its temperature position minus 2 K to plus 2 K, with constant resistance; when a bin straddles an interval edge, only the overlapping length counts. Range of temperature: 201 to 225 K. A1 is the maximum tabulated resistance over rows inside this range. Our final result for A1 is 187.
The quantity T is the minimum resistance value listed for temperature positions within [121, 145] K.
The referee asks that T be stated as 173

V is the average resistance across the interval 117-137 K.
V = 179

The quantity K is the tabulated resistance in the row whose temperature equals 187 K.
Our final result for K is 180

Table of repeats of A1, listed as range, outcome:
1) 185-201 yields 180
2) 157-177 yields 188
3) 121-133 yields 182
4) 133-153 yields 196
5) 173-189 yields 191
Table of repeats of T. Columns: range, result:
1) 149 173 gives 163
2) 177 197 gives 170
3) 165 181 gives 169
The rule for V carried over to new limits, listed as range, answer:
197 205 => 178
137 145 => 189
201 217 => 182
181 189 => 175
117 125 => 170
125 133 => 182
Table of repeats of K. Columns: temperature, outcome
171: 177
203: 187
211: 187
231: 162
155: 188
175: 188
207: 177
